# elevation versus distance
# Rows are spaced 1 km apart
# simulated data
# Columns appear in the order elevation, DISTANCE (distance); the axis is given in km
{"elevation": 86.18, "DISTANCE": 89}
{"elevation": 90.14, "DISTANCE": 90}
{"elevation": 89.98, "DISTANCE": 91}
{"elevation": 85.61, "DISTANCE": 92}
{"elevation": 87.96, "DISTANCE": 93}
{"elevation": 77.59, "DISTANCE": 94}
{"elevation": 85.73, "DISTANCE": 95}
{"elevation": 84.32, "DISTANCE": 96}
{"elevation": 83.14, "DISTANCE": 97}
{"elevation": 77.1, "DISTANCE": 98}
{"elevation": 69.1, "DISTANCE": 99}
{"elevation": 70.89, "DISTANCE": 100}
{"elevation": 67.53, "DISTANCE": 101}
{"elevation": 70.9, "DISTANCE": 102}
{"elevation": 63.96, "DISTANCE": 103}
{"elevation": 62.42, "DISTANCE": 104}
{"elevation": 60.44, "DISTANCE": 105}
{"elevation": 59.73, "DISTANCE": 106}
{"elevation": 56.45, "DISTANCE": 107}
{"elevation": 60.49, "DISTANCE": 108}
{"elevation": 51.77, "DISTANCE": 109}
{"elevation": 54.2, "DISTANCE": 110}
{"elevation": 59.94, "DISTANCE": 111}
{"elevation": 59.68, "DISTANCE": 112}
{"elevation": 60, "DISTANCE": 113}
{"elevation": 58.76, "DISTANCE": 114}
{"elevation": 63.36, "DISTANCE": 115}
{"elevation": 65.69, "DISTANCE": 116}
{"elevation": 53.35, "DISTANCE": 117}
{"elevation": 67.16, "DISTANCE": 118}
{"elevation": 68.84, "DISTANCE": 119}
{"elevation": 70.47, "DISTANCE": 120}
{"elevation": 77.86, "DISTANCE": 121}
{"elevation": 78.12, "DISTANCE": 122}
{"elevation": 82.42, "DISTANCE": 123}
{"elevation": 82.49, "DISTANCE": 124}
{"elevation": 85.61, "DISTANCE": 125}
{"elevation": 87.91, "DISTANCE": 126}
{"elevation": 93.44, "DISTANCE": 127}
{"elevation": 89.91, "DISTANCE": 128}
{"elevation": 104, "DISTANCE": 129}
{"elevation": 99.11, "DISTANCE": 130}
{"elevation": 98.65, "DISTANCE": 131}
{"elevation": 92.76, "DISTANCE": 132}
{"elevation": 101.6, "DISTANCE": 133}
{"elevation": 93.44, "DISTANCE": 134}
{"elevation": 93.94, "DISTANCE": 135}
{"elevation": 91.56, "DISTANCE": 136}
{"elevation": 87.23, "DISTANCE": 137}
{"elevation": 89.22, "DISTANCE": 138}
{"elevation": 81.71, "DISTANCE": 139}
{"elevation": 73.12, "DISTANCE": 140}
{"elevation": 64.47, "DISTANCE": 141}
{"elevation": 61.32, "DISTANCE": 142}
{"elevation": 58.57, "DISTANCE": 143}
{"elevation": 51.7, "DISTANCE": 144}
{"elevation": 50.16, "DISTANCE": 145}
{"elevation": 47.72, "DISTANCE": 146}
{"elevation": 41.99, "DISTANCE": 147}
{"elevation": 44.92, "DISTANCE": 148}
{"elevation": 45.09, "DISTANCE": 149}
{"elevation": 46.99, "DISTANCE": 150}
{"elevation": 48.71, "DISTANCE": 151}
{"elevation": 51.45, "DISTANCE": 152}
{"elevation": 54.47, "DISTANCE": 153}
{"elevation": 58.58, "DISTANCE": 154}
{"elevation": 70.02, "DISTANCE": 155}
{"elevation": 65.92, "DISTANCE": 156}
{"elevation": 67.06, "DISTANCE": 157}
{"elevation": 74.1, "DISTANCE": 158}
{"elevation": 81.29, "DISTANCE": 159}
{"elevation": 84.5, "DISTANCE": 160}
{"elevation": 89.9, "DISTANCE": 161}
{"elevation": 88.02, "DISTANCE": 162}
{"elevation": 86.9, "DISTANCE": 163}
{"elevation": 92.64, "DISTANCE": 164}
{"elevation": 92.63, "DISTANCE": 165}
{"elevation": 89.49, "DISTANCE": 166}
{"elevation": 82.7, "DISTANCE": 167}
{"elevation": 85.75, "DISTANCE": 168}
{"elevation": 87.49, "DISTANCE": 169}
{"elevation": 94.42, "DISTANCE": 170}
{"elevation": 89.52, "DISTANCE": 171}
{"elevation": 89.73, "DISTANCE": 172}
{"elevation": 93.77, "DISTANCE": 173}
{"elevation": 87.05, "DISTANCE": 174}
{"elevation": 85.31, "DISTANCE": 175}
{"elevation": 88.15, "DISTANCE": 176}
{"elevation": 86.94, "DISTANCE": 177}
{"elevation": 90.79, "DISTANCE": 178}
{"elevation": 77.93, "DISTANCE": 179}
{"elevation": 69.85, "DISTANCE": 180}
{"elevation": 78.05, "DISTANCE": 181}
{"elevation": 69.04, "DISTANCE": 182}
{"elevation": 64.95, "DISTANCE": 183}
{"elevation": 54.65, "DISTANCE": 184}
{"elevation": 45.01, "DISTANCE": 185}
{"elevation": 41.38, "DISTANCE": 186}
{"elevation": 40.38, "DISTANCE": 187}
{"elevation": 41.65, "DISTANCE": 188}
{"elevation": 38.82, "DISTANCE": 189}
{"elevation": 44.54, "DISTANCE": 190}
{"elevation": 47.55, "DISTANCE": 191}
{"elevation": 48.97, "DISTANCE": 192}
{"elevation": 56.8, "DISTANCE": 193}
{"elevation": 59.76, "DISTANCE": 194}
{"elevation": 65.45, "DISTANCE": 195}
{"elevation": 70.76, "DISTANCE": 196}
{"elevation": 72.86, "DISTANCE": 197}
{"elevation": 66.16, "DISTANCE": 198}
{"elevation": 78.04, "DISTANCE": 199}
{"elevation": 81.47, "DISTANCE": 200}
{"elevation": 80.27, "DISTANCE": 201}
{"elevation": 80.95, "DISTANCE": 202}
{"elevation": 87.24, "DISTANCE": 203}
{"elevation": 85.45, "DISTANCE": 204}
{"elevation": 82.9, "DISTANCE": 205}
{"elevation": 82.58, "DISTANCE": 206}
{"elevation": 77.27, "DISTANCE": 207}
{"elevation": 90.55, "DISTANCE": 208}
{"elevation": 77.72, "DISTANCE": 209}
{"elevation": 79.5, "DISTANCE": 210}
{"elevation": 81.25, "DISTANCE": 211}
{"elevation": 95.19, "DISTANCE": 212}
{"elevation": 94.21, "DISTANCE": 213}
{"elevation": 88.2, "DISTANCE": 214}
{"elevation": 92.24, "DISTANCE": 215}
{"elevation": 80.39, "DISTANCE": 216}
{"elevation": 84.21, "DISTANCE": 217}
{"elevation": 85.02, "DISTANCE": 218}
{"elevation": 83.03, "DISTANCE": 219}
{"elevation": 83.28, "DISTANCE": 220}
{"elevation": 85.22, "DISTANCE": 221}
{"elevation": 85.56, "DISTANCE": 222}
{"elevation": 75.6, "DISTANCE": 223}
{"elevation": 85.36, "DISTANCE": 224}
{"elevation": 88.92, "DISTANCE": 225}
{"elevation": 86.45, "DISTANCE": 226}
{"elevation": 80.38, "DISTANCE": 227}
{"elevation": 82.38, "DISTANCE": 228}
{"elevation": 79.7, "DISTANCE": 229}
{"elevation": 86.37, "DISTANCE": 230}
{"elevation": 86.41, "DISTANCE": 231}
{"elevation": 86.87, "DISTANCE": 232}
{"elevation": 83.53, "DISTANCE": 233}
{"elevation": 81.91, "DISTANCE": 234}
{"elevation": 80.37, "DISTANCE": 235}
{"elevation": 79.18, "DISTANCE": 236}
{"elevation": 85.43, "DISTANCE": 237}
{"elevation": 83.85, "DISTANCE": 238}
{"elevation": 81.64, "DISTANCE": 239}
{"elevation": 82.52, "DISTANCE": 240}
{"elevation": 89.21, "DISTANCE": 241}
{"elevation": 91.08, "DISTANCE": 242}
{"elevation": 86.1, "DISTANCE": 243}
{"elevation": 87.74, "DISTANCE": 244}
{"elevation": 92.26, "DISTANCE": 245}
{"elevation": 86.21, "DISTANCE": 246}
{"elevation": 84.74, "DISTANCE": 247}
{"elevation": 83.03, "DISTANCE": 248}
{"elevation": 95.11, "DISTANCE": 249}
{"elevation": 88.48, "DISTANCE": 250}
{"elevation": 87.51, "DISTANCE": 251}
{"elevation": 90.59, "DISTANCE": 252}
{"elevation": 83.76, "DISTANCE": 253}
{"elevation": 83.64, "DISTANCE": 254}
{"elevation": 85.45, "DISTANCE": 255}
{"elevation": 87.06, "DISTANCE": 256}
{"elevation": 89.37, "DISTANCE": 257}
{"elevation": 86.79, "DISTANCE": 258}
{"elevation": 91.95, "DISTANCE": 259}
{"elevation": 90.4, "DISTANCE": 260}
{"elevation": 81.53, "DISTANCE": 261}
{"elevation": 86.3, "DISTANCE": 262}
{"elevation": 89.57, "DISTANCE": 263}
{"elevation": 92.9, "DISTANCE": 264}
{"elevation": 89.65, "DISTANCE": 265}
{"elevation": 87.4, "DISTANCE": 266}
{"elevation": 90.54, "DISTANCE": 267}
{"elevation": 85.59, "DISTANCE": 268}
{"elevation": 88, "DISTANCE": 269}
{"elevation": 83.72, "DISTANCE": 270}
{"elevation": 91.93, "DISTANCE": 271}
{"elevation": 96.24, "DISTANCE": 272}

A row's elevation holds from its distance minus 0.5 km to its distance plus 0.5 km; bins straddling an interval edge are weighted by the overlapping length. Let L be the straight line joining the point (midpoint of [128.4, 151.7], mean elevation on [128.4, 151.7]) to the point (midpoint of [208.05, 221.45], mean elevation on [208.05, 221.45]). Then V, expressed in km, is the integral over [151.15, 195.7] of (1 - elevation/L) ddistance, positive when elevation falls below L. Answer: 3.71 km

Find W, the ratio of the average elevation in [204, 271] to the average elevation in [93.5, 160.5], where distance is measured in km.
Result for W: 1.21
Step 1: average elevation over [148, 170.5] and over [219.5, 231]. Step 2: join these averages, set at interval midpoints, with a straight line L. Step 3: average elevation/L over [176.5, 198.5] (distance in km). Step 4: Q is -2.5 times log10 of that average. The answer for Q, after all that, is 0.27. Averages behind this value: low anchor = 73.8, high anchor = 83.7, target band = 60.6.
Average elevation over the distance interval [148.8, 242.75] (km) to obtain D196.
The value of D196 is 76.8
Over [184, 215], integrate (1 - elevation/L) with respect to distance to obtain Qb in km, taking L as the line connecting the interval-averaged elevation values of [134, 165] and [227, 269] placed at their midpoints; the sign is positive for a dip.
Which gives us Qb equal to 3.4 km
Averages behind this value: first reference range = 68.9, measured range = 69.6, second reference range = 86.4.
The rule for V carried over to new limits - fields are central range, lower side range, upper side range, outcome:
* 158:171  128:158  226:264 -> -2.4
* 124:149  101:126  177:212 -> -4.2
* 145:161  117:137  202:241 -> 4.9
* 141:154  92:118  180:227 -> 3.5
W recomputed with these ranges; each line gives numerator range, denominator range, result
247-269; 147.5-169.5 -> 1.22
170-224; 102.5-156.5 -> 1.08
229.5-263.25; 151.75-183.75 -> 1.08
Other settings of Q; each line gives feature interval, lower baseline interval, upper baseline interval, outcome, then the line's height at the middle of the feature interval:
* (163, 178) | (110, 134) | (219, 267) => -0.10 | 81.3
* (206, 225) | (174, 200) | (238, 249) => -0.13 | 75.5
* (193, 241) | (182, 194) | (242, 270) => -0.25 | 65.6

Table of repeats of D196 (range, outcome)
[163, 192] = 73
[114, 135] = 82.5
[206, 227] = 84.8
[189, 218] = 75.7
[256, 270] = 88.2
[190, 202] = 65.9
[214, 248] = 84.7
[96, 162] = 70.7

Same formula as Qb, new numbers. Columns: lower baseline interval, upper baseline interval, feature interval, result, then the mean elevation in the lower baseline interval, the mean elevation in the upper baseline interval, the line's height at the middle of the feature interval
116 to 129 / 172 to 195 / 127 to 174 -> -3.18 km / 78.6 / 64.7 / 72.3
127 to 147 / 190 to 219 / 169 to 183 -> -1.03 km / 79.9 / 77.1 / 78.3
